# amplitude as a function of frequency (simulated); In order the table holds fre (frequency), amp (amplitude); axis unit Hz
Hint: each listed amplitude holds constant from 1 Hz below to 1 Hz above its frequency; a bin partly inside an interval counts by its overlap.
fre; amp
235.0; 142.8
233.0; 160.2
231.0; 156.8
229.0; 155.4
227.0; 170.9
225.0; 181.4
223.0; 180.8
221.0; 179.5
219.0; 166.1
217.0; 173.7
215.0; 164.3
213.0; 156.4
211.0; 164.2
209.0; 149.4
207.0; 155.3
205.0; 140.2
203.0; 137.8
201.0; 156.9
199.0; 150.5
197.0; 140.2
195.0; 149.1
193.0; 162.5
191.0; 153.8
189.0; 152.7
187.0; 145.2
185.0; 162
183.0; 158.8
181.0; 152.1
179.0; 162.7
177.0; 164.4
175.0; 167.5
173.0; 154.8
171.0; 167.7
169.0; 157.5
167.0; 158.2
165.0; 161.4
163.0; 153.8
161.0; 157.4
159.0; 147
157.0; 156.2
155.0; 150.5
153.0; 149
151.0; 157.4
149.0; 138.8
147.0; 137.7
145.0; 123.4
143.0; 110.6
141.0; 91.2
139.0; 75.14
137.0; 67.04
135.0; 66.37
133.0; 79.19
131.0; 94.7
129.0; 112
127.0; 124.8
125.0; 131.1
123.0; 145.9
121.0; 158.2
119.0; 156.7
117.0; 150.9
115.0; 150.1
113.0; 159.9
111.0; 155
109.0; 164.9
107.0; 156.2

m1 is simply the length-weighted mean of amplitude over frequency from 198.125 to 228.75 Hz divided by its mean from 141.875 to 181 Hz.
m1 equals 1.07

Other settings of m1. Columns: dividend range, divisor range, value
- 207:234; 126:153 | 1.54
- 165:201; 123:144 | 1.60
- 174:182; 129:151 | 1.59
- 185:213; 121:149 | 1.40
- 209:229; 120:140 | 1.60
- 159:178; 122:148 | 1.53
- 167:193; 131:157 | 1.40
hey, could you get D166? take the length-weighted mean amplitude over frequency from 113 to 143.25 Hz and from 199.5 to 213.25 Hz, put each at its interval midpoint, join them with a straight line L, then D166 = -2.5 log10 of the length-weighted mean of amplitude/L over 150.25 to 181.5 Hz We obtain -0.18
